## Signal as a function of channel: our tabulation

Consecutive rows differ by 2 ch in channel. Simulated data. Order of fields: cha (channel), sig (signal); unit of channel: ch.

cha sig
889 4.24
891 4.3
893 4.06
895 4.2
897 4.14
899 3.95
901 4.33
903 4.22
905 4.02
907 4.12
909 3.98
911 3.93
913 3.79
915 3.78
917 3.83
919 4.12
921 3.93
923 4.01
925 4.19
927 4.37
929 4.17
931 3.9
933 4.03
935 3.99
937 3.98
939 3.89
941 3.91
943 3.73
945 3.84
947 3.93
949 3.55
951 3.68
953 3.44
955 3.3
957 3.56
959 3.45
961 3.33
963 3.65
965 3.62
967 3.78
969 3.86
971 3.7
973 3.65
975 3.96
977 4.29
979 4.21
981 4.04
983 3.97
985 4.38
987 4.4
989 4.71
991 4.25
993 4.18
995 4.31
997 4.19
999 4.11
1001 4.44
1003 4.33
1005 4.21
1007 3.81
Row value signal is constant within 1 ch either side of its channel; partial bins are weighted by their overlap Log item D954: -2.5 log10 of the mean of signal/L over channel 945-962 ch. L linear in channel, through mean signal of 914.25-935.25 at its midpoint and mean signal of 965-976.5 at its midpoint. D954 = 0.099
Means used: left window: 4.03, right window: 3.8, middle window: 3.55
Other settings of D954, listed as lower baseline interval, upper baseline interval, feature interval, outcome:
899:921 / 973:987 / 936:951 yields 0.07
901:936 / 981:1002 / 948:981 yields 0.14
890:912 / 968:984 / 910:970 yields 0.06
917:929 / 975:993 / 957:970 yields 0.17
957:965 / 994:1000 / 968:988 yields -0.06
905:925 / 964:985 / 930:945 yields 0.01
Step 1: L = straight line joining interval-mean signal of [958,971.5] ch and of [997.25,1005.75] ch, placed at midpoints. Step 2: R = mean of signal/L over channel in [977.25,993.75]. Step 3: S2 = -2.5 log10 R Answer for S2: -0.07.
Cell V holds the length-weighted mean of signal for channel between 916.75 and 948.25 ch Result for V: 3.99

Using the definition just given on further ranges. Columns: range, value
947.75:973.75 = 3.59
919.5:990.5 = 3.9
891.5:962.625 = 3.9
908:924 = 3.92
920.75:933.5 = 4.1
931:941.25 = 3.96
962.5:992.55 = 4.04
